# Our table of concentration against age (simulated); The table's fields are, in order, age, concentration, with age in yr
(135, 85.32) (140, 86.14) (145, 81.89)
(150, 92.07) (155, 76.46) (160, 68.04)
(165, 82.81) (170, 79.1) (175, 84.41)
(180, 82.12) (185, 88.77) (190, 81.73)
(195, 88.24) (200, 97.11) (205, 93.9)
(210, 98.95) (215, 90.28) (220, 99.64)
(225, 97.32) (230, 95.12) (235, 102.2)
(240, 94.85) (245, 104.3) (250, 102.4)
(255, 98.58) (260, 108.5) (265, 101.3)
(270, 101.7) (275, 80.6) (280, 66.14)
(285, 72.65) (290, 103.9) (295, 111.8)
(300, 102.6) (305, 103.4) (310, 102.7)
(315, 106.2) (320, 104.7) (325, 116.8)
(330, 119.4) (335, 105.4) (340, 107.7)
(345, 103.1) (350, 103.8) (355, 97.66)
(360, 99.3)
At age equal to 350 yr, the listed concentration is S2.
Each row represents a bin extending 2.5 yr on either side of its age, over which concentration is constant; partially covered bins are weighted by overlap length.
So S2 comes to 103.8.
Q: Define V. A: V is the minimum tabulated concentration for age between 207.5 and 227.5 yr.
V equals 90.28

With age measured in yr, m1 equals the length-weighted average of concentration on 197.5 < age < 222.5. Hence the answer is 96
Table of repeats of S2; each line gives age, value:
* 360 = 99.3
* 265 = 101.3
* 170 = 79.1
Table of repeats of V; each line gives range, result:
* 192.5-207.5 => 88.24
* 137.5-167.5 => 68.04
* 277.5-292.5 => 66.14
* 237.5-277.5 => 80.6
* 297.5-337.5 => 102.6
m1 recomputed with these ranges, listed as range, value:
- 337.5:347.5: 105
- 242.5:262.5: 103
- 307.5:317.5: 104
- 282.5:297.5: 96.1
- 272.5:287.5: 73.1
